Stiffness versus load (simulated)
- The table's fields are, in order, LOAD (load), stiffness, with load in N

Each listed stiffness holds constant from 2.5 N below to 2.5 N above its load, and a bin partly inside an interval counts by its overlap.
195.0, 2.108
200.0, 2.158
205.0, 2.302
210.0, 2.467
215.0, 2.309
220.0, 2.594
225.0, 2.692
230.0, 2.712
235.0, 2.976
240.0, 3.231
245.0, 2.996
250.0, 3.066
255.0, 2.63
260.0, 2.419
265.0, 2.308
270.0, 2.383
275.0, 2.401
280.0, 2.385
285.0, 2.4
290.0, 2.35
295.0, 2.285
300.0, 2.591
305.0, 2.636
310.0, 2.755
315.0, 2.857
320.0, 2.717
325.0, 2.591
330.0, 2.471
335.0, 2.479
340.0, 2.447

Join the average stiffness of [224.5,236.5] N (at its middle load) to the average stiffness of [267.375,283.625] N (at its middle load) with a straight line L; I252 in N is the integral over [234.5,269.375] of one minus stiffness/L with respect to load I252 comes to -2.17 N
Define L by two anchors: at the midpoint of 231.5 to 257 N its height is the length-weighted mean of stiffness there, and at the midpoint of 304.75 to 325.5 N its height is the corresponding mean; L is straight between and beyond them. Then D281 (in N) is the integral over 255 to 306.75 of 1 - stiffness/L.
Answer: 7.7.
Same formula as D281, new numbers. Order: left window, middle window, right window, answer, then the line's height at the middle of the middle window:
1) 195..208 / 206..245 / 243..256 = -2.1 N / 2.57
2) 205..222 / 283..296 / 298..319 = 1.5 N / 2.66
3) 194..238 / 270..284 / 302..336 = 1.1 N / 2.59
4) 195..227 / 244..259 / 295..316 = -2.0 N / 2.5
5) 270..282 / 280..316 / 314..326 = 0.4 N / 2.56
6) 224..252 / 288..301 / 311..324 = 2.0 N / 2.82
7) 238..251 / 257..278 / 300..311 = 3.9 N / 2.93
